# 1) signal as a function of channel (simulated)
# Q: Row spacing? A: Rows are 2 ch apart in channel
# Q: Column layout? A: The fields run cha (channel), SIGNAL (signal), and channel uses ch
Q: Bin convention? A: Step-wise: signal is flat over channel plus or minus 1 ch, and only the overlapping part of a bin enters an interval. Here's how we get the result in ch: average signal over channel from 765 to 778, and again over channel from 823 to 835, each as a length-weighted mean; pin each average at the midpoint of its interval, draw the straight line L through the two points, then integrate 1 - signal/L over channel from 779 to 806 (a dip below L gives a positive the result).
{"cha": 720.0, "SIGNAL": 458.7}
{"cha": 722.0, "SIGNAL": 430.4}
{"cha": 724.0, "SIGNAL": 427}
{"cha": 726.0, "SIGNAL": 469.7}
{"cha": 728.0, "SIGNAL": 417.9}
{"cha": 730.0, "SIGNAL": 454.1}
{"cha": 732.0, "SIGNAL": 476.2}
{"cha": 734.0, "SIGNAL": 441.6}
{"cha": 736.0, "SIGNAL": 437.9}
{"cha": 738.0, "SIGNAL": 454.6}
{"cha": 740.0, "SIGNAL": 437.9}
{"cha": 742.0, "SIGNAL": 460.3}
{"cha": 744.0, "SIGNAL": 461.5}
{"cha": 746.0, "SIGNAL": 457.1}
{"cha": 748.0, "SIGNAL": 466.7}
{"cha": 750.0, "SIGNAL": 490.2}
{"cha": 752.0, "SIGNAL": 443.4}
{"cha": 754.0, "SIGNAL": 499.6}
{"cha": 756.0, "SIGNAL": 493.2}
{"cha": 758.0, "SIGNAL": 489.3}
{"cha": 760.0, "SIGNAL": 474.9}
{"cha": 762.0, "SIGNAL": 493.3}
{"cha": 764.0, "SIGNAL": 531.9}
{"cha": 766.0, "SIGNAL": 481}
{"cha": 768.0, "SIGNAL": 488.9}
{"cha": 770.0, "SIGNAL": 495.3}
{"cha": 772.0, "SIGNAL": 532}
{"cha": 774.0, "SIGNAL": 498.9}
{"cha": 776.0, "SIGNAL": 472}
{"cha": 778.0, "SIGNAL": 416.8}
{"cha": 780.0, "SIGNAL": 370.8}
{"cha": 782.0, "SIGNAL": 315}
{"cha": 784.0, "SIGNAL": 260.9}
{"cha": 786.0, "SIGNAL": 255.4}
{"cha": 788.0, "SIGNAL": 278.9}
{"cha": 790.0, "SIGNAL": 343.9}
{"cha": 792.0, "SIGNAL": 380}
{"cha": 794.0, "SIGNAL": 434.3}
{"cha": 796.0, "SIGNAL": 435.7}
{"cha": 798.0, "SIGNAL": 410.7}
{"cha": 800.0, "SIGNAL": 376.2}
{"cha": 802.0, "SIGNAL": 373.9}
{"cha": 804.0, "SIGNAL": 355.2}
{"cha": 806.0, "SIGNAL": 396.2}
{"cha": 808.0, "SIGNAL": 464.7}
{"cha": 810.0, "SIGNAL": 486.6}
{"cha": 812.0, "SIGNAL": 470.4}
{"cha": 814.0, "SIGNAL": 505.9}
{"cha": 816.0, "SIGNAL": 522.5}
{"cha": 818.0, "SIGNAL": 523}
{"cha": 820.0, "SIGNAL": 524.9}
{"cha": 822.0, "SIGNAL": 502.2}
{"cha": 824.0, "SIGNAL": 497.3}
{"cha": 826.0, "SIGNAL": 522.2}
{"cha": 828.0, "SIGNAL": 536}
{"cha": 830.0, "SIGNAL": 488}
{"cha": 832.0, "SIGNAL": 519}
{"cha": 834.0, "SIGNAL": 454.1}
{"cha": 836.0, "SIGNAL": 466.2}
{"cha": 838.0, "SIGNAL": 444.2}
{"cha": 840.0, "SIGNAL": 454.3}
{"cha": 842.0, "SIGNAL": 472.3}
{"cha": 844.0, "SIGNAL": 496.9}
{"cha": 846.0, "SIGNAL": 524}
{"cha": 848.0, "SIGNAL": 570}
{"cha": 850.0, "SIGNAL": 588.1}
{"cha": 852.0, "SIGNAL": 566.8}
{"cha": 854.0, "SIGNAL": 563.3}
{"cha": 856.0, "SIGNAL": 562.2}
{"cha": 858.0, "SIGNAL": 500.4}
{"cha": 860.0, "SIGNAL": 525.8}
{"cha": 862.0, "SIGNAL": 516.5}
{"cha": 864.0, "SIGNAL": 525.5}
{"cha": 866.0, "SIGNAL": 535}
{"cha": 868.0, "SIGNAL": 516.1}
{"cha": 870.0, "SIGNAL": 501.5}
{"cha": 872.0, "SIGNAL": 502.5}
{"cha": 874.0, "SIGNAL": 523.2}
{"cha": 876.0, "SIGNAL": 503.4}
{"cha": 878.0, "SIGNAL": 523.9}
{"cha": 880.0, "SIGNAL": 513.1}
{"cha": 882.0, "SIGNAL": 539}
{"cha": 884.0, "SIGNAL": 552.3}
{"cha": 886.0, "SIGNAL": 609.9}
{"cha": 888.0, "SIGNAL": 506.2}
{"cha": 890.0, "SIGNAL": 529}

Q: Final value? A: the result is 7.6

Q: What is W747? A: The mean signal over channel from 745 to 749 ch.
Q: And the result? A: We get 462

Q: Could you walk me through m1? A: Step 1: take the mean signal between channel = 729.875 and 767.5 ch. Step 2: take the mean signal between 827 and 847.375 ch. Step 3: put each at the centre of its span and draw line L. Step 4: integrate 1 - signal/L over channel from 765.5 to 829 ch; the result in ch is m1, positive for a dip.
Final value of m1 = 5.99 ch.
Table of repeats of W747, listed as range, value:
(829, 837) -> 482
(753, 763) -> 490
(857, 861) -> 513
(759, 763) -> 484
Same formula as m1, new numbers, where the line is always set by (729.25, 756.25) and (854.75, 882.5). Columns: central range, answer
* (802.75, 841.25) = 1.5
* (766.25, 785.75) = 2.2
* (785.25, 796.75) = 3.1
